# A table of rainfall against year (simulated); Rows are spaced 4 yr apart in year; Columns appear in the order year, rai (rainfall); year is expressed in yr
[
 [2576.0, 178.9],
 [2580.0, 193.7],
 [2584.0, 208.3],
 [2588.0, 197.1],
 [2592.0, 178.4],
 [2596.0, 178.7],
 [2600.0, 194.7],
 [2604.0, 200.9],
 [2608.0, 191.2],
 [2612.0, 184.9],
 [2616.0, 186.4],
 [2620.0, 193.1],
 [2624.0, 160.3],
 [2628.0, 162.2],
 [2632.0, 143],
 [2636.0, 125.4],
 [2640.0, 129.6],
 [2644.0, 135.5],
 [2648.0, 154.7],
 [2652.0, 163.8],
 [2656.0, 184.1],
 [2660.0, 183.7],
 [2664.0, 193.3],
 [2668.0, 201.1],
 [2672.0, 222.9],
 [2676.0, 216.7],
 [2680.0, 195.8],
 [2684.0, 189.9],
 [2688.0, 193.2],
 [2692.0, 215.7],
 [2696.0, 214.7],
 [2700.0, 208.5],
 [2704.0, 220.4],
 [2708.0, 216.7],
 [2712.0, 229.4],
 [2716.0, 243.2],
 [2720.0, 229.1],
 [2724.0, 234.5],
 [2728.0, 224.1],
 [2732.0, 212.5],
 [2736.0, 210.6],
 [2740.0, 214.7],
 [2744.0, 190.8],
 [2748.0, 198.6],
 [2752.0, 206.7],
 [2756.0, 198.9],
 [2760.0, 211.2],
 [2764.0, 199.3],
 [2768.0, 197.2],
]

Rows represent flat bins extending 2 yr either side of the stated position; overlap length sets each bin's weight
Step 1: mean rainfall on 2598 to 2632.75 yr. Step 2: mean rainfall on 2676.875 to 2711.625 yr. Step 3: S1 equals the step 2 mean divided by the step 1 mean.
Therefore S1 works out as 1.15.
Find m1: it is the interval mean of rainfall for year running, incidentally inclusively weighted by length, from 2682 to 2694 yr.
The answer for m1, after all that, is 200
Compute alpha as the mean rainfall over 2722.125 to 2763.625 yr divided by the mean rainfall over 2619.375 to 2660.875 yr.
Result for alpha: 1.35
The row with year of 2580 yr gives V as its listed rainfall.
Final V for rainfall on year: 193.7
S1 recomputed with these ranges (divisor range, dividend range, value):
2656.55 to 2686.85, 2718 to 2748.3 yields 1.08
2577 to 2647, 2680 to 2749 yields 1.23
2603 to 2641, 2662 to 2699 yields 1.22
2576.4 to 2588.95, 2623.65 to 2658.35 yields 0.76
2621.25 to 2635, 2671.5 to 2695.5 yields 1.32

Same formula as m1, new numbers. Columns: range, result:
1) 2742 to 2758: 199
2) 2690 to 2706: 215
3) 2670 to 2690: 204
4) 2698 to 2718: 224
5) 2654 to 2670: 191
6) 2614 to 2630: 176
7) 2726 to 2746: 211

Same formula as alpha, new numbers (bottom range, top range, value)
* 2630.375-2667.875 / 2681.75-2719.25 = 1.35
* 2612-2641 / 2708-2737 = 1.41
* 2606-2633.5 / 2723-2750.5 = 1.21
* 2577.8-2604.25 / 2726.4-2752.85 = 1.08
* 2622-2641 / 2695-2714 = 1.51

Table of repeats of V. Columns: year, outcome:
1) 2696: 214.7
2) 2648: 154.7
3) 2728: 224.1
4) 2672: 222.9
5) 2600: 194.7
